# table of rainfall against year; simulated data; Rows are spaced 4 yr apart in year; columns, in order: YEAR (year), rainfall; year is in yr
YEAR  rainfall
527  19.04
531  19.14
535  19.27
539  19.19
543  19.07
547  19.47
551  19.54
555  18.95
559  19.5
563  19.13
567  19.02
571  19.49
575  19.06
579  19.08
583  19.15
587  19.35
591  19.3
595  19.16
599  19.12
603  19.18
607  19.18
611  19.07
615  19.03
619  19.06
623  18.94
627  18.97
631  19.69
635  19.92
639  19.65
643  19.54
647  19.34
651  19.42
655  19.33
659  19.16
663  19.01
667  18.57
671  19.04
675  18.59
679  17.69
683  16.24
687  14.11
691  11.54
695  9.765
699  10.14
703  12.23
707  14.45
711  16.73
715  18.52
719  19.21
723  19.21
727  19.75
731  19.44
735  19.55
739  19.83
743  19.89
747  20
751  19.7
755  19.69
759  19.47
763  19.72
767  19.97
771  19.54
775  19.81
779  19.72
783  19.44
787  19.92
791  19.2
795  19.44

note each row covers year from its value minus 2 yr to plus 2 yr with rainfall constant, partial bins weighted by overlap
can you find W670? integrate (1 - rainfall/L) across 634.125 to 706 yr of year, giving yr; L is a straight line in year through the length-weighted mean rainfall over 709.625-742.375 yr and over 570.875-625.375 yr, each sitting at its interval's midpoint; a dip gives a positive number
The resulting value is 8.9 yr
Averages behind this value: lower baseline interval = 19.1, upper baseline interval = 19.1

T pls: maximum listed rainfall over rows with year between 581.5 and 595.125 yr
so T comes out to 19.35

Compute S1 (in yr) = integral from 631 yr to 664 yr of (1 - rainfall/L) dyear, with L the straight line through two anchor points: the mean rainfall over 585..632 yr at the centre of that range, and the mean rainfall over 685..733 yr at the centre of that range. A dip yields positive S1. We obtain -3.2 yr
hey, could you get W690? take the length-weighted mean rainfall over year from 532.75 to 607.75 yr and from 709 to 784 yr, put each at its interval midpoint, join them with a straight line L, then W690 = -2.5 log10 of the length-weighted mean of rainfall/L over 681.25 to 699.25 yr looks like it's 0.47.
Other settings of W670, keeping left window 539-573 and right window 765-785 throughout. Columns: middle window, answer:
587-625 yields 0.46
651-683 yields 1.36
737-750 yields -0.17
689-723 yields 9.02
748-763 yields 0.00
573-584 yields 0.12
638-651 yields -0.03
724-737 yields 0.04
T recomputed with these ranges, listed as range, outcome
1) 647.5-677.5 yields 19.42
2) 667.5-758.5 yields 20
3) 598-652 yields 19.92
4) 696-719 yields 19.21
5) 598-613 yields 19.18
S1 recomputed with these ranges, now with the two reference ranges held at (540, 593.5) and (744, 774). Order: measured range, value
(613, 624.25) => 0.21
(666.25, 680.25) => 0.72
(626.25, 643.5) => -0.16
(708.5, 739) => 1.15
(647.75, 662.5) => 0.14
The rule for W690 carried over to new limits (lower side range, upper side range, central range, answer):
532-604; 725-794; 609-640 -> 0.00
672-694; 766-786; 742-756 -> -0.08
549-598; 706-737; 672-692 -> 0.17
